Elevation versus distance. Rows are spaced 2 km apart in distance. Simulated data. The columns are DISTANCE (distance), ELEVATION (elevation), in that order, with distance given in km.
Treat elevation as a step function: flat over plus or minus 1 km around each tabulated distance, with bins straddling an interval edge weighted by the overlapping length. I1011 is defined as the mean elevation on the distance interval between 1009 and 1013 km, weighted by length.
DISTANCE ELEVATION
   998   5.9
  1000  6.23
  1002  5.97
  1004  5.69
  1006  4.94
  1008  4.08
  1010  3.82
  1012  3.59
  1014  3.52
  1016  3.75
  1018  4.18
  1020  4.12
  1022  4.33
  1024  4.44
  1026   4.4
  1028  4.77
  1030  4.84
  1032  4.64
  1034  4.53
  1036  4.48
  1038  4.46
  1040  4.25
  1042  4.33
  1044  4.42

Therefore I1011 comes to 3.71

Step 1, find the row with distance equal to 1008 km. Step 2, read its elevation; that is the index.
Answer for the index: 4.08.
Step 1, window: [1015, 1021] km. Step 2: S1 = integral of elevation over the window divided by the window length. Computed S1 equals 4.02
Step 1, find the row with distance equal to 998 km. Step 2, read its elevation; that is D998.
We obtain 5.9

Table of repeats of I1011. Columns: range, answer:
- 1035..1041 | 4.4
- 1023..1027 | 4.42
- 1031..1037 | 4.55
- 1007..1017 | 3.75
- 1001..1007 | 5.53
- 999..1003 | 6.1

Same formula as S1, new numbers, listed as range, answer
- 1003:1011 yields 4.63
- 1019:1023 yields 4.22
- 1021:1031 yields 4.56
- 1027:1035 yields 4.7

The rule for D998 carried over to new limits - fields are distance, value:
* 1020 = 4.12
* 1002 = 5.97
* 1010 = 3.82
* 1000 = 6.23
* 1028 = 4.77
